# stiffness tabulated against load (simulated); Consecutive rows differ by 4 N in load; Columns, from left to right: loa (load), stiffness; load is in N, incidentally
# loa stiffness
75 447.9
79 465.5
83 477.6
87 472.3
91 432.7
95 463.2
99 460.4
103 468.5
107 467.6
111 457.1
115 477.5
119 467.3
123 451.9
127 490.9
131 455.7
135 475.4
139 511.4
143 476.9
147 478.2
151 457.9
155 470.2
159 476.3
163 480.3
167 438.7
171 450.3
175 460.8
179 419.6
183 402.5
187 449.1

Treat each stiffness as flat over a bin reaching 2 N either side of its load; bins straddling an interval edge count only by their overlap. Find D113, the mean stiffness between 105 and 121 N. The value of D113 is 467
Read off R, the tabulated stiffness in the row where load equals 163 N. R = 480.3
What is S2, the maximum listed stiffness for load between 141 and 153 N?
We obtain 478.2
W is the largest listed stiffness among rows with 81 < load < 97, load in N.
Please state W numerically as 477.6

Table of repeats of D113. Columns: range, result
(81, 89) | 475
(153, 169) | 466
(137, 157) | 479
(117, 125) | 460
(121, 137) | 468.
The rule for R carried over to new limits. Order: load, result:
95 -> 463.2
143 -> 476.9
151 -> 457.9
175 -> 460.8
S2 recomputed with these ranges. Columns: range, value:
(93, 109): 468.5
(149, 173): 480.3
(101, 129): 490.9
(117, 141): 511.4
